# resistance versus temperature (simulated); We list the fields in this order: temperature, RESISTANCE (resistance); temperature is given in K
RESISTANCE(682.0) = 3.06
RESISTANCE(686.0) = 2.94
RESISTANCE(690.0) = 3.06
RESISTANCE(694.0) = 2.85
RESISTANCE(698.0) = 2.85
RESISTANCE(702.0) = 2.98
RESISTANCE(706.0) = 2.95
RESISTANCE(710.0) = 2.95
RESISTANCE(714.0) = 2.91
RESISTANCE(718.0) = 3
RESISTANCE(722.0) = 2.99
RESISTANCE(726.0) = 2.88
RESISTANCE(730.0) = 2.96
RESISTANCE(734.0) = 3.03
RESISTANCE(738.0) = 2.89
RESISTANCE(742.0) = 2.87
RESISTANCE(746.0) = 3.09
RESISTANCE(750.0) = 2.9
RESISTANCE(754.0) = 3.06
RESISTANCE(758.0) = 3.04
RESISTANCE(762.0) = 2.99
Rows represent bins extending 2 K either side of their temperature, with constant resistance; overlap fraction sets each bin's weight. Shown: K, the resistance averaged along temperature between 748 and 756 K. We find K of 2.98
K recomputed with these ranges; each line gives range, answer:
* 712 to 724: 2.97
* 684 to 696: 2.95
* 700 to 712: 2.96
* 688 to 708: 2.94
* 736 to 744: 2.88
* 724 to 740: 2.94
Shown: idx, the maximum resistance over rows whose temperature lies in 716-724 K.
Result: 3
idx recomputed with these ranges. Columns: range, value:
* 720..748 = 3.09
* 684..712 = 3.06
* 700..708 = 2.98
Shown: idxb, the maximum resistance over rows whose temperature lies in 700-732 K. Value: 3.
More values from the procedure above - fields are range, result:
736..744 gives 2.89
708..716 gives 2.95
